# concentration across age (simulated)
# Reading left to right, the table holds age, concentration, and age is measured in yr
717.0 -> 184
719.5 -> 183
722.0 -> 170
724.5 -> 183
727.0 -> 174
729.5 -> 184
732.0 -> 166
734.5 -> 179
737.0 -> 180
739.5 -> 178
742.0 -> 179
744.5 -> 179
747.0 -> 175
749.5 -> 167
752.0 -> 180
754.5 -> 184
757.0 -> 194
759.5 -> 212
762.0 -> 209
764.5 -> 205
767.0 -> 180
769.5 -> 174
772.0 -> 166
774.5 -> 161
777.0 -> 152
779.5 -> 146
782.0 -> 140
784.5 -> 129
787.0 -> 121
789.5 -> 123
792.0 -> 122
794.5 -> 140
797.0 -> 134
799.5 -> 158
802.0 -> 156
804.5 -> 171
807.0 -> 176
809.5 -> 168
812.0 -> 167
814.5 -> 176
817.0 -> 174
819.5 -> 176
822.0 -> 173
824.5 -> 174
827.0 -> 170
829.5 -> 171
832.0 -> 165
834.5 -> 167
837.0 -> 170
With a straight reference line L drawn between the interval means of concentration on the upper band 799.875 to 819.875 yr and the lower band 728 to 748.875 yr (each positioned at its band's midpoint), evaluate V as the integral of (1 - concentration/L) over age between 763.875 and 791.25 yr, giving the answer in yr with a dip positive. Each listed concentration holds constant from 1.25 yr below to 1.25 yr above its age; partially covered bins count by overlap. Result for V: 3.3 yr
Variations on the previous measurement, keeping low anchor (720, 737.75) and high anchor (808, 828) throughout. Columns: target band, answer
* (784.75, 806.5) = 4.02 yr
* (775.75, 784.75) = 1.60 yr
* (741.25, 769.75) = -1.89 yr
